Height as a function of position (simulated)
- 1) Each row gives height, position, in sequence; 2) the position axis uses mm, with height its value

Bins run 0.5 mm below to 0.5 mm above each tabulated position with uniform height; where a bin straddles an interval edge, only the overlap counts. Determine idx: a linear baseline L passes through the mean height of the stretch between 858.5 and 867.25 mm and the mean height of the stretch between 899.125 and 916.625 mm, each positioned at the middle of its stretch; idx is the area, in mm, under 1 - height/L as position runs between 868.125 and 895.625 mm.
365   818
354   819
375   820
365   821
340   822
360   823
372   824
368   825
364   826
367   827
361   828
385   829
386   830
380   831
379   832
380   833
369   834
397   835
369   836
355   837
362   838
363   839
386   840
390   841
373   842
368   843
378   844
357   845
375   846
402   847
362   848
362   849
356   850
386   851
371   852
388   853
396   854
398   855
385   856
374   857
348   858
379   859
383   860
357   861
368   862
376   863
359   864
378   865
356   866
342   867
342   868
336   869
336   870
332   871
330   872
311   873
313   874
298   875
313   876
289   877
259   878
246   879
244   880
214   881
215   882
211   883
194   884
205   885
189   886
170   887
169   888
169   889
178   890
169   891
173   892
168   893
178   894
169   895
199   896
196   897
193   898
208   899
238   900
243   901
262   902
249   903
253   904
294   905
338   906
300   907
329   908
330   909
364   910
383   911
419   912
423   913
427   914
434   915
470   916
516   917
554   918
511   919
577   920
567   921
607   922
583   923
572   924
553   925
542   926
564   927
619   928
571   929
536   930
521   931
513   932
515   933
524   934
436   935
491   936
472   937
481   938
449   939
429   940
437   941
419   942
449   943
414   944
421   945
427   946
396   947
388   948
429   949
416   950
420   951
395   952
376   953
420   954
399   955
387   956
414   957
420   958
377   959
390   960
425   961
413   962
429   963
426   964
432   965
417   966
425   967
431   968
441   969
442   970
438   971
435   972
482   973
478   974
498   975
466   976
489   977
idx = 9.14 mm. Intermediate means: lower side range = 367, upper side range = 337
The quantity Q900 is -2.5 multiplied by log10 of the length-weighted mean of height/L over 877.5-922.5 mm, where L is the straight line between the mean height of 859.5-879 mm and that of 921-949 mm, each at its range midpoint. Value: 0.37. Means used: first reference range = 333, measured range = 298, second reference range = 494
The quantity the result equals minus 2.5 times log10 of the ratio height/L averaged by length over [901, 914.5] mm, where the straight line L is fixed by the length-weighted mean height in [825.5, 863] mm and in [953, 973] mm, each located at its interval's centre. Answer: 0.20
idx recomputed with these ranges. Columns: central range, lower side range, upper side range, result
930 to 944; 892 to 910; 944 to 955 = -4.1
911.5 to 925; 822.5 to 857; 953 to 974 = -3.6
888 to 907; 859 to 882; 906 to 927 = 9.0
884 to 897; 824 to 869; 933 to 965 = 7.1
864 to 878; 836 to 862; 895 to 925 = 1.8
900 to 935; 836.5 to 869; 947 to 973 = -4.6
